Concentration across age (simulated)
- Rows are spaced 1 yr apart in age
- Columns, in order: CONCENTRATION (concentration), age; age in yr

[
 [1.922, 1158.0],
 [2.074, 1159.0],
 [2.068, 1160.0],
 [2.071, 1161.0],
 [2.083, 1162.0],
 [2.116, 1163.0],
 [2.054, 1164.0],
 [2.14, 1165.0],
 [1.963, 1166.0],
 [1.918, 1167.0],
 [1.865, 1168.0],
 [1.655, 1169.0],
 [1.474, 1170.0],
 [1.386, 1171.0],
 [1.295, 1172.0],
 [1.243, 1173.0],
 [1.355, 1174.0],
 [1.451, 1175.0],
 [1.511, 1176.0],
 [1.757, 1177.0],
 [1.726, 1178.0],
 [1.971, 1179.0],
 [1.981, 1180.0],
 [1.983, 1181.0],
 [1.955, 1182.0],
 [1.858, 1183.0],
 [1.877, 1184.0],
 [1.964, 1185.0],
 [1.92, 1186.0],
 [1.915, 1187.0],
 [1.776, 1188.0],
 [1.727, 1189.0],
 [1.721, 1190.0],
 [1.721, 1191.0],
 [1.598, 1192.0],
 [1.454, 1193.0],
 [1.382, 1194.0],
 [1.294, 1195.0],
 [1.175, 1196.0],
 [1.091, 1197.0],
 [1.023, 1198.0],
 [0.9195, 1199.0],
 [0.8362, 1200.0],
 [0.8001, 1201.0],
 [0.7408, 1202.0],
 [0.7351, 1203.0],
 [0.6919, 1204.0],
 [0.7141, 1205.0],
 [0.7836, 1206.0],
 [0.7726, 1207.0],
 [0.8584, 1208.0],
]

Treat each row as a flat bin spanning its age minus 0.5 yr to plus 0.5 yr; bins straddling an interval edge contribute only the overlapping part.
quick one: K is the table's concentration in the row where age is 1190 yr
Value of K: 1.721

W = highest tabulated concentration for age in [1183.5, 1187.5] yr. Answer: 1.964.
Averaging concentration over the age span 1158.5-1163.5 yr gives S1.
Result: 2.08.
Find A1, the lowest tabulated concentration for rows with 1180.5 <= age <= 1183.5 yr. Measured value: 1.858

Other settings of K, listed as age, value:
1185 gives 1.964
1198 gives 1.023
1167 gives 1.918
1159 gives 2.074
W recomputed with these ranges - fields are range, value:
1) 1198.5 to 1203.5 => 0.9195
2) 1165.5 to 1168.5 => 1.963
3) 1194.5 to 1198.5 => 1.294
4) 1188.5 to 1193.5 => 1.727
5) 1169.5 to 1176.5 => 1.511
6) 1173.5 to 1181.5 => 1.983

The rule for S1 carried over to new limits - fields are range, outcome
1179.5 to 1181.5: 1.98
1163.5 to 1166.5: 2.05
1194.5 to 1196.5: 1.23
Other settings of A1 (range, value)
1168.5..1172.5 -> 1.295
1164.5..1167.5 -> 1.918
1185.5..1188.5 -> 1.776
